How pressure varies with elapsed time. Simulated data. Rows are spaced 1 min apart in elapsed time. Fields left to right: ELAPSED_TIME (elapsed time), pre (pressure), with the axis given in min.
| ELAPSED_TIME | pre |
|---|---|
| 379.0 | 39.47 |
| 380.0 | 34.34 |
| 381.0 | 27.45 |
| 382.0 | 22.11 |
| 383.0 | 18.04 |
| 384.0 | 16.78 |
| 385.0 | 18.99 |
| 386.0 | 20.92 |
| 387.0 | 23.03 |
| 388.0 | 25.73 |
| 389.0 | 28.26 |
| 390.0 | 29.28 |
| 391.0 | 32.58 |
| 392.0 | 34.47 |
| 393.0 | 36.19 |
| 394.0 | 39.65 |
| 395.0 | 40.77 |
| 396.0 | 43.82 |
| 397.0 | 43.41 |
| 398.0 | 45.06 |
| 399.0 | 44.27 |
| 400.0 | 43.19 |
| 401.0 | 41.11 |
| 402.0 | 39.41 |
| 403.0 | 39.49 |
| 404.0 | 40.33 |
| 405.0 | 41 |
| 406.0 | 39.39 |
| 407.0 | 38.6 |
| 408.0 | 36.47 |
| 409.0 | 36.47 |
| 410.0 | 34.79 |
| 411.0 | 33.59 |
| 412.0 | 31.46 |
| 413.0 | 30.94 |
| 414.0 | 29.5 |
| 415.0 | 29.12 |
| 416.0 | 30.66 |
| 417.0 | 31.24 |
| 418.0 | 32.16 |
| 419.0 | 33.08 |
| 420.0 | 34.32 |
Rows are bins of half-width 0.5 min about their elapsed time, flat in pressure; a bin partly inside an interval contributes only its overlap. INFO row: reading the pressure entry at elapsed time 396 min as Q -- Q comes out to 43.82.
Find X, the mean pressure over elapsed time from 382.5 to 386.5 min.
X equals 18.7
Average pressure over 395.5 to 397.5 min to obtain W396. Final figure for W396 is 43.6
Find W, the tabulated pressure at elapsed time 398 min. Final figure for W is 45.06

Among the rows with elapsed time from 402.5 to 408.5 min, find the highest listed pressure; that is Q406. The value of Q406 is 41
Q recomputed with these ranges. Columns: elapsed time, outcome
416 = 30.66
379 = 39.47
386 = 20.92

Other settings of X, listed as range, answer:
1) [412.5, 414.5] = 30.2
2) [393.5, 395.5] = 40.2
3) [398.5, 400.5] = 43.7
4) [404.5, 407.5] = 39.7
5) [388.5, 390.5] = 28.8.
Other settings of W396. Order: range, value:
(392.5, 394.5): 37.9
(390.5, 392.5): 33.5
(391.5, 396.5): 39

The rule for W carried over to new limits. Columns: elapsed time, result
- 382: 22.11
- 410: 34.79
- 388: 25.73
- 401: 41.11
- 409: 36.47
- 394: 39.65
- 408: 36.47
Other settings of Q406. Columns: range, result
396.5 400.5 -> 45.06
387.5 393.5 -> 36.19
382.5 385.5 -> 18.99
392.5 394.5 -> 39.65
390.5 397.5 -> 43.82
